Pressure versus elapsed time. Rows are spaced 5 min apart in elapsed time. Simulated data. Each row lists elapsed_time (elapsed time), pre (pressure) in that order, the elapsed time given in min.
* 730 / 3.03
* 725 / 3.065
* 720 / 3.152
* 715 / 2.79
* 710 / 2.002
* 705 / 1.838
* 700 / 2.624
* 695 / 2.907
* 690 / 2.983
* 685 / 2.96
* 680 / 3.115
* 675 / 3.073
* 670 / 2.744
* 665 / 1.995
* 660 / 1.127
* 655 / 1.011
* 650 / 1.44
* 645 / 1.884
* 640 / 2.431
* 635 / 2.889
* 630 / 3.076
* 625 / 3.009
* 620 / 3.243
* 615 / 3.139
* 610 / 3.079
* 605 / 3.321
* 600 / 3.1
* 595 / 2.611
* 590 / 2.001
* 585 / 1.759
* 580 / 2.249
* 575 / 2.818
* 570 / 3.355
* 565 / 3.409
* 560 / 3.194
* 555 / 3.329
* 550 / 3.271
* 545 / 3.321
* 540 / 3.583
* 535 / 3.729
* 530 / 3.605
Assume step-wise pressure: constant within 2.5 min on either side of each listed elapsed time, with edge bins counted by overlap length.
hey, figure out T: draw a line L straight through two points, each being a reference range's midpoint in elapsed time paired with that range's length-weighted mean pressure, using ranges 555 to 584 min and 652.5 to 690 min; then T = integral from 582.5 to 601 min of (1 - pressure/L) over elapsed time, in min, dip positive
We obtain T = 3.37 min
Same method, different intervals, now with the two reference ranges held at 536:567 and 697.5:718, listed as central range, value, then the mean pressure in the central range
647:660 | 7.1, 1.23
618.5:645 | 0.2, 2.82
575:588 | 4.2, 2.16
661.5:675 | 0.9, 2.41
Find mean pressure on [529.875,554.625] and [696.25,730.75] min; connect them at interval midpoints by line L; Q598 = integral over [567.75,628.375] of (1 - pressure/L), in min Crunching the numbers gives 7.3 min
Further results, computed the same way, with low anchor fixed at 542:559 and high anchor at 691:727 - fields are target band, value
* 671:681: -1.0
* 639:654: 5.8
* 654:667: 6.6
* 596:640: -0.5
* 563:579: 0.6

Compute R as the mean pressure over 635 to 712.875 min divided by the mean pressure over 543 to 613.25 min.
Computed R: 0.79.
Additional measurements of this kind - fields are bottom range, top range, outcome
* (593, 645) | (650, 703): 0.82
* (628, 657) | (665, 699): 1.35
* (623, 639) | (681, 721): 0.90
